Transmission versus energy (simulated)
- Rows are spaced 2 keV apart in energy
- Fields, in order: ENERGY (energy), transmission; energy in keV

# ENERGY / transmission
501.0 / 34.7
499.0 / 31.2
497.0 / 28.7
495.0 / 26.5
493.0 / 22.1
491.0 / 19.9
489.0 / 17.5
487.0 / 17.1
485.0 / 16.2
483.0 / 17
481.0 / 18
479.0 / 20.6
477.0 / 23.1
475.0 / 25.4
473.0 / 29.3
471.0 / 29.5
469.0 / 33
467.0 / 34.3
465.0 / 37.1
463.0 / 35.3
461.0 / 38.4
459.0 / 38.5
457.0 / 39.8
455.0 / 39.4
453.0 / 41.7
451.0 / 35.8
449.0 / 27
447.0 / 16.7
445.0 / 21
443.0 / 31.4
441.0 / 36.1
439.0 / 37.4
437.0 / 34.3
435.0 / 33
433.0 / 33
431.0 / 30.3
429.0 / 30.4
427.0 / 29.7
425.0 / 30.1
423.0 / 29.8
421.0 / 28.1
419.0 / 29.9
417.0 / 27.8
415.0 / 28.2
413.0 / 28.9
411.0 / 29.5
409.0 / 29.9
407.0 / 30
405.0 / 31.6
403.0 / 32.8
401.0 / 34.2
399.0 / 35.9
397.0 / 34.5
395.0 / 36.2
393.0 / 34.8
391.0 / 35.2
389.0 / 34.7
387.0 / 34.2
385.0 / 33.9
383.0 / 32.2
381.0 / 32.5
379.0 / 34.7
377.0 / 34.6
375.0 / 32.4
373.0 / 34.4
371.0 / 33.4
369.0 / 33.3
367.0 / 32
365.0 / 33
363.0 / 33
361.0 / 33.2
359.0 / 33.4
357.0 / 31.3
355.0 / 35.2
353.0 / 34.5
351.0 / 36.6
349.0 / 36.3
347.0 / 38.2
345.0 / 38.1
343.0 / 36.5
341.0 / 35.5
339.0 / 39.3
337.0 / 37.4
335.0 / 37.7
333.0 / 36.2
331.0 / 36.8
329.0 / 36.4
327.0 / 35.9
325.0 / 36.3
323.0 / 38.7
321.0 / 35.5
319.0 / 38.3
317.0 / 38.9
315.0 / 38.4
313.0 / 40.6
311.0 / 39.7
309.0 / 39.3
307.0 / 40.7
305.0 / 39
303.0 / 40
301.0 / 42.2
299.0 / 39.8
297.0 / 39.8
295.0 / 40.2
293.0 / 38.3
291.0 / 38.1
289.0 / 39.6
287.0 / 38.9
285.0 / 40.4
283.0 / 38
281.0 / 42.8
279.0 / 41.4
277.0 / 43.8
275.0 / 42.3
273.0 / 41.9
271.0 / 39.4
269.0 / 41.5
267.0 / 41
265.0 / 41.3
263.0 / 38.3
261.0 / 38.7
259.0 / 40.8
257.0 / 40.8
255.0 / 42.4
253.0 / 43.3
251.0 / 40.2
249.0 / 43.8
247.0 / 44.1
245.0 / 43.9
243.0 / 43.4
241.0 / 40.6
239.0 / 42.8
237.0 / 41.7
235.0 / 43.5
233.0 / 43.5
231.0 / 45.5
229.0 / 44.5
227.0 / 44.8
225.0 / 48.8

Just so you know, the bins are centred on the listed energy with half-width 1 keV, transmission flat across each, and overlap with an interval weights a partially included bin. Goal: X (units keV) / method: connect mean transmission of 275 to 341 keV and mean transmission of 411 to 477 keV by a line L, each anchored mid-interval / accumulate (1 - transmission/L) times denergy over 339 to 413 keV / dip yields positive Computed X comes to 3.0 keV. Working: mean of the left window 39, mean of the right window 31.7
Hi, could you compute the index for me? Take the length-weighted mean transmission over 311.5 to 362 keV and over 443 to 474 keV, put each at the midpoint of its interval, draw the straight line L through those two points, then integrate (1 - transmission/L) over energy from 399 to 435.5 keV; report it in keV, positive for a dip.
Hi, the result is 4.0 keV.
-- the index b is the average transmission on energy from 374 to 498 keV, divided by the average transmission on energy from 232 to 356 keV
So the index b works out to 0.77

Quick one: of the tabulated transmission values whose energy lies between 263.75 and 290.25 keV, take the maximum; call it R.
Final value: 43.8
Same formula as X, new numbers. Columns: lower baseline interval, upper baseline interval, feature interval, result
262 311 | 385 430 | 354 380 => 0.9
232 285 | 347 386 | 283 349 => -1.7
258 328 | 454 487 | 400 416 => 1.1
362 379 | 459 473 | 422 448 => 3.0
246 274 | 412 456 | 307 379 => 0.6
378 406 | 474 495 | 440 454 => -2.3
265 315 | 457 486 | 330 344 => 0.1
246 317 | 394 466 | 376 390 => 0.4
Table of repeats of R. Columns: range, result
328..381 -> 39.3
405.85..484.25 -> 41.7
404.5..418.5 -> 31.6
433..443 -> 37.4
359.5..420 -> 36.2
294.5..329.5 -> 42.2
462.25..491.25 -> 37.1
